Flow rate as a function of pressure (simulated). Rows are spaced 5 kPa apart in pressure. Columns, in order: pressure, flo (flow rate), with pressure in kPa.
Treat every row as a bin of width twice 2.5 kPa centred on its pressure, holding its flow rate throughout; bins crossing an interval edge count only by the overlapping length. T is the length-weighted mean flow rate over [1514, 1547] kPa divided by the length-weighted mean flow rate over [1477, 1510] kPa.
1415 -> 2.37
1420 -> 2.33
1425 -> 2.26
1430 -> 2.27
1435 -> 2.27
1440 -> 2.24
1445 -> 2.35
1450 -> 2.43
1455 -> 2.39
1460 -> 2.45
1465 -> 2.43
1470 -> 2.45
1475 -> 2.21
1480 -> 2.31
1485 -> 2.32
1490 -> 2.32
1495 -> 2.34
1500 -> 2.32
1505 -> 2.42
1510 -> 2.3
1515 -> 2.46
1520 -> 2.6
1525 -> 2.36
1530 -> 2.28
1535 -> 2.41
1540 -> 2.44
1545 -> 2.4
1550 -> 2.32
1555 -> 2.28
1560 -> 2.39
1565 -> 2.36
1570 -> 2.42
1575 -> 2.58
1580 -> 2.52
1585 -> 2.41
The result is 1.0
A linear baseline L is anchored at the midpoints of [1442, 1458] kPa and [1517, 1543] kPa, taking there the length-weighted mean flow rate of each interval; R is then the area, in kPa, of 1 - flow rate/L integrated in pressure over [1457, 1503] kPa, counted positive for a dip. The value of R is 0.9 kPa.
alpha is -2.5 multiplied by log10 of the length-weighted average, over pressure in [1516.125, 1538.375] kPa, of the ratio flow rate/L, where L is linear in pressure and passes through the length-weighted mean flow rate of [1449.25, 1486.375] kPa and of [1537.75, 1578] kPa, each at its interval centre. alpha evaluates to -0.012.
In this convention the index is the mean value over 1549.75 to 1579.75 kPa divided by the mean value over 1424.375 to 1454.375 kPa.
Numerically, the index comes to 1.04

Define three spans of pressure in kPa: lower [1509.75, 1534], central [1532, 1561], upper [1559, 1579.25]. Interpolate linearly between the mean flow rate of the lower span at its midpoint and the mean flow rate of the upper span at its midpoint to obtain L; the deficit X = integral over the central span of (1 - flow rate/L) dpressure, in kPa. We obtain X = 0.7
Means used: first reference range 2.41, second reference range 2.45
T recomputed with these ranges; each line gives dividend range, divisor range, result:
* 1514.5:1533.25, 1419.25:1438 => 1.06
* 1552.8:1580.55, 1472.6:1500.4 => 1.05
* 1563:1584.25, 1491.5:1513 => 1.05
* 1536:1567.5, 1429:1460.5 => 1.01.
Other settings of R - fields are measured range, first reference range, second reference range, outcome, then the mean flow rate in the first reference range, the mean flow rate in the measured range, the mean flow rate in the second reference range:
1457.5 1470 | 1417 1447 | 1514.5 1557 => -0.7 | 2.29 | 2.44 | 2.39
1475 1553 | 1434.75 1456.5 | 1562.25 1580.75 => 1.3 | 2.34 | 2.37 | 2.46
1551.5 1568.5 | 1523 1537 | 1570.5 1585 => 0.7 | 2.35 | 2.35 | 2.51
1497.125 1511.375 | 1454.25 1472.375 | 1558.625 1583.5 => 0.5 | 2.43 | 2.35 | 2.46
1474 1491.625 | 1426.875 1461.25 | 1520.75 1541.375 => 0.5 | 2.34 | 2.3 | 2.39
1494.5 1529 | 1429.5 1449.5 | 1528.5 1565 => -0.8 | 2.3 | 2.4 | 2.36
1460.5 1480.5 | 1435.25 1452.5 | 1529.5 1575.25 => -0.2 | 2.33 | 2.36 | 2.38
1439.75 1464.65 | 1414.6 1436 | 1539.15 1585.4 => -0.8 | 2.3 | 2.39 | 2.41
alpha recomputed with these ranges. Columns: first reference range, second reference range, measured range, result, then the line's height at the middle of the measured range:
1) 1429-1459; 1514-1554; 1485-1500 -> 0.02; 2.37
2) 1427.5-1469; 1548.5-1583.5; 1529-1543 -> 0.00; 2.4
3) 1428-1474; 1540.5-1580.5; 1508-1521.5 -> -0.03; 2.39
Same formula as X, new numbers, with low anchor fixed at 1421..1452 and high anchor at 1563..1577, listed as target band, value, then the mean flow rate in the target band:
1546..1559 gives 0.59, 2.32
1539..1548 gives 0.04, 2.41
